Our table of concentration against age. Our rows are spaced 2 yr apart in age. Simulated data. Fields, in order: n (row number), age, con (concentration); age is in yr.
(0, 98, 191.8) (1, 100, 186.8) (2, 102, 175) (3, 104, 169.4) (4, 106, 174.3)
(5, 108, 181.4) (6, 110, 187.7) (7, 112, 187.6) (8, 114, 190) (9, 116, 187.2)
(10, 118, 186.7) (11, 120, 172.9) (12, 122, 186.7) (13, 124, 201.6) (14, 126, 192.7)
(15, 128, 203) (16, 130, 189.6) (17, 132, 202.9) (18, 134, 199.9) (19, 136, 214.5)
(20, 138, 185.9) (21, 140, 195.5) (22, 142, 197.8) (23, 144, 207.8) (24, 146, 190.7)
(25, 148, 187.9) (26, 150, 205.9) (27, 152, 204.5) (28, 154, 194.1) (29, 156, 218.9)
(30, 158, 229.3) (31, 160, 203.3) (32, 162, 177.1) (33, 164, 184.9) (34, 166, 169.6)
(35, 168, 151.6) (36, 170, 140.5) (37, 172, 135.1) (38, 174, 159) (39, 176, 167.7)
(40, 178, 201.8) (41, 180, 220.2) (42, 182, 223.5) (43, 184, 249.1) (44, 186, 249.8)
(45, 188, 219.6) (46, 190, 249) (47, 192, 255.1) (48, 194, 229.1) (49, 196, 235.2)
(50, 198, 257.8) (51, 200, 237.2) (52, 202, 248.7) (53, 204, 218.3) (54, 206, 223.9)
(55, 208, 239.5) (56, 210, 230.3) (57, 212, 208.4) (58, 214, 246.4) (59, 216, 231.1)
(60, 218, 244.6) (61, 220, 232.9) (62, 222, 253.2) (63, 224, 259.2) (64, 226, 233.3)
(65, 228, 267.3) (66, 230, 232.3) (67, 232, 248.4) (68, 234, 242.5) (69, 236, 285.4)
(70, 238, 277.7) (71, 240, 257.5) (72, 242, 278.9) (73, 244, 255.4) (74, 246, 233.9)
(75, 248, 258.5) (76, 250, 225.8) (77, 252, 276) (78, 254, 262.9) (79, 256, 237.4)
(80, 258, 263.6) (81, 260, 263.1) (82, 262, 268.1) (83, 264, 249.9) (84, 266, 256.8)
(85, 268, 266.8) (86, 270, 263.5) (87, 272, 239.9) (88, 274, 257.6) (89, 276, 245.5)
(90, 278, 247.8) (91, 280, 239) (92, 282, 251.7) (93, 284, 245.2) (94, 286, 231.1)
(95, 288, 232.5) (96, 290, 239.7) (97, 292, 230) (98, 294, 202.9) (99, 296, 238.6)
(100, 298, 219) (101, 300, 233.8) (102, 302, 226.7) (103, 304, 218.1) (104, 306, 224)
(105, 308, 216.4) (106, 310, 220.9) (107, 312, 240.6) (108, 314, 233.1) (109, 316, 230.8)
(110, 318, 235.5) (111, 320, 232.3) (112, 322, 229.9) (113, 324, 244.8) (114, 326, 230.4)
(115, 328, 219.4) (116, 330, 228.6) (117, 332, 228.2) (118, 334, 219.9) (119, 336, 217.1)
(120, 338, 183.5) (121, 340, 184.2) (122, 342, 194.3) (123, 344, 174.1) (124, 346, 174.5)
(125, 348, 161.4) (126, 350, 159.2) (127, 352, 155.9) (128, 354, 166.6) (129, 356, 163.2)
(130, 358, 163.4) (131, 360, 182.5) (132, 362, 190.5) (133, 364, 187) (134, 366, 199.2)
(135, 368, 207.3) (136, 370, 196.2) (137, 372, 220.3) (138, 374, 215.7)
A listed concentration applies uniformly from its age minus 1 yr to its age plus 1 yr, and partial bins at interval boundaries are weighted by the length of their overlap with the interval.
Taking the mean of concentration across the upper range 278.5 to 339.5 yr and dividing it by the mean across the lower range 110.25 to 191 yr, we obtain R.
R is 1.16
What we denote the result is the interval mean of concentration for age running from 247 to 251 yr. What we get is 242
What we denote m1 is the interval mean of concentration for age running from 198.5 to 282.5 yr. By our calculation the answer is 249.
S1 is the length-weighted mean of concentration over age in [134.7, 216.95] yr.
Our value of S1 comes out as 210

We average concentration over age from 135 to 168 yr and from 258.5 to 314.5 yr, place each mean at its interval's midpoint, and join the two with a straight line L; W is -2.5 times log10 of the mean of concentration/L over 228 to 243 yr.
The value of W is -0.17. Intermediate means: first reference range 197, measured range 261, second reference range 240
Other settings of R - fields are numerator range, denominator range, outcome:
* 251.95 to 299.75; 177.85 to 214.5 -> 1.05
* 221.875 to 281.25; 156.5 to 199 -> 1.24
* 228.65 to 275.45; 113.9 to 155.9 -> 1.31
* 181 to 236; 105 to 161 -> 1.23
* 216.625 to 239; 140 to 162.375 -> 1.25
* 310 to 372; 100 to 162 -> 1.04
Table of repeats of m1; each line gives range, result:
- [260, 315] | 239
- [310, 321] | 233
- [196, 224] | 237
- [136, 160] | 202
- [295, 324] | 229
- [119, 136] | 195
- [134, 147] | 199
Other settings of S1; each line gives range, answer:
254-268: 258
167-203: 213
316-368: 198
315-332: 231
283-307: 228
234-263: 260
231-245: 264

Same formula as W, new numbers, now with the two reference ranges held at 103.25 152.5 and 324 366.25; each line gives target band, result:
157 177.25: 0.12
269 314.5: -0.22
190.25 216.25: -0.23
